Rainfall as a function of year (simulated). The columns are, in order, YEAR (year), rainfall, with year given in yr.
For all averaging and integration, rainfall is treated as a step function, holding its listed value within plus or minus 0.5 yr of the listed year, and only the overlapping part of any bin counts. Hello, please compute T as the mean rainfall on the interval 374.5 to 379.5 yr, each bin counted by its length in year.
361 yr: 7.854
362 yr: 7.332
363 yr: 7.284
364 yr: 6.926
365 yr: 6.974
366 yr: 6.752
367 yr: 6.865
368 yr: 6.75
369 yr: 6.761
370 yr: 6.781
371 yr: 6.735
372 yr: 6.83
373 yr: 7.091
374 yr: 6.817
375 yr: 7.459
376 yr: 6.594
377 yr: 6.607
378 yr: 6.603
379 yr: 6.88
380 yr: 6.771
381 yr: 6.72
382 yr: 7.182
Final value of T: 6.83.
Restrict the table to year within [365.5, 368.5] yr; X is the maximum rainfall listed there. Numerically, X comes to 6.865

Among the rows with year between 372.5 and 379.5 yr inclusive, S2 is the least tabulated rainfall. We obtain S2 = 6.594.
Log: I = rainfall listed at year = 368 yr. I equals 6.75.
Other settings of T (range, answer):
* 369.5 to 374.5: 6.85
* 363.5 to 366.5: 6.88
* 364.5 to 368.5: 6.84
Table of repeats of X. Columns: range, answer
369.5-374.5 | 7.091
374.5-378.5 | 7.459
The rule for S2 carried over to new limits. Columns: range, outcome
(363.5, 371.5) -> 6.735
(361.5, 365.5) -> 6.926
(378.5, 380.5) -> 6.771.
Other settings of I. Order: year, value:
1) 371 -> 6.735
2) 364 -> 6.926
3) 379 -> 6.88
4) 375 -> 7.459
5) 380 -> 6.771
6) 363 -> 7.284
